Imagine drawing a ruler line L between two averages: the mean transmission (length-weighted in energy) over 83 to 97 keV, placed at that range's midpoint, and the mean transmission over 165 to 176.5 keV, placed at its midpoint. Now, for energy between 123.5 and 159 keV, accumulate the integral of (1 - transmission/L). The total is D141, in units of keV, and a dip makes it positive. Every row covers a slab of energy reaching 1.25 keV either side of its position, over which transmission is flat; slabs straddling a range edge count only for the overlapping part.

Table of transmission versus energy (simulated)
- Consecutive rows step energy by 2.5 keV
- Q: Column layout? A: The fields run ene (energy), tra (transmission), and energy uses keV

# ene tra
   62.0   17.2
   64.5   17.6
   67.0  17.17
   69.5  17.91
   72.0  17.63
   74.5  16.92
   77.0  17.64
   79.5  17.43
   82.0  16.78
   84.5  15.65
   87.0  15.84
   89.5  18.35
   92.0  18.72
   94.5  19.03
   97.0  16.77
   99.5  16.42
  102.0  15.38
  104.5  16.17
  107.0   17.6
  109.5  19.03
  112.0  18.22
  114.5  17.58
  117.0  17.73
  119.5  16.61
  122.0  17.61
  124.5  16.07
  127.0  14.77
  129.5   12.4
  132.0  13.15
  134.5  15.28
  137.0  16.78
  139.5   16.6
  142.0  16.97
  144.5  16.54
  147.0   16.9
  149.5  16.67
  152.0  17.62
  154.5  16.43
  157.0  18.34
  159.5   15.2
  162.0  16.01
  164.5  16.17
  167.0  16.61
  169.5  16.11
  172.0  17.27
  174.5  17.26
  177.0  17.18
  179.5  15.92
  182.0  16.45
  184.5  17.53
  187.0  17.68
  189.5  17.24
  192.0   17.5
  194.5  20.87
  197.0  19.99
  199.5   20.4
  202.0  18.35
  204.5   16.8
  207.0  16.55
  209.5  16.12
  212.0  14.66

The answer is 2.1 keV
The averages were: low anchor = 17.4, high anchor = 16.8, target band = 16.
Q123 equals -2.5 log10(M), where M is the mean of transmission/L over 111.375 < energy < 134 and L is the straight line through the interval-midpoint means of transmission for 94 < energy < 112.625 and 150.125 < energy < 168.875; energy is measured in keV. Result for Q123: 0.07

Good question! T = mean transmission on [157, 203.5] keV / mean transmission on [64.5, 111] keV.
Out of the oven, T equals 1.0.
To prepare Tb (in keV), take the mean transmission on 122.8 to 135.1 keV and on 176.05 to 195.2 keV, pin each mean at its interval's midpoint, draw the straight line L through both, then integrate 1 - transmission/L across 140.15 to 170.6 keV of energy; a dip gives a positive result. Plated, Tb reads -1.6 keV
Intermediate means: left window 14.4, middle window 16.6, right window 17.5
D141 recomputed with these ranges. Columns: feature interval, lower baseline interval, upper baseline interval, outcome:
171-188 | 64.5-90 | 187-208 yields 1.1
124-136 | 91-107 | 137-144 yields 1.8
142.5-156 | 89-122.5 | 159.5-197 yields 0.3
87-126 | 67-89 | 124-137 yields -4.3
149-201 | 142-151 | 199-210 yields -0.6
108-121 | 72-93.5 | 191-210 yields -0.2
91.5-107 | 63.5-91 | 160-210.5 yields 0.2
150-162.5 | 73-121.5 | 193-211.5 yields 0.8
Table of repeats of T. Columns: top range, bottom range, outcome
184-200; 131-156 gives 1.15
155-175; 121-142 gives 1.08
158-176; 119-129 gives 1.03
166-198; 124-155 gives 1.10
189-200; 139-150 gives 1.15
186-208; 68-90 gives 1.08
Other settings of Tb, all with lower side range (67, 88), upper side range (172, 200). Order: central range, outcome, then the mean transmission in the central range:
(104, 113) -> -0.3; 17.9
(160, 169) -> 0.8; 16.2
